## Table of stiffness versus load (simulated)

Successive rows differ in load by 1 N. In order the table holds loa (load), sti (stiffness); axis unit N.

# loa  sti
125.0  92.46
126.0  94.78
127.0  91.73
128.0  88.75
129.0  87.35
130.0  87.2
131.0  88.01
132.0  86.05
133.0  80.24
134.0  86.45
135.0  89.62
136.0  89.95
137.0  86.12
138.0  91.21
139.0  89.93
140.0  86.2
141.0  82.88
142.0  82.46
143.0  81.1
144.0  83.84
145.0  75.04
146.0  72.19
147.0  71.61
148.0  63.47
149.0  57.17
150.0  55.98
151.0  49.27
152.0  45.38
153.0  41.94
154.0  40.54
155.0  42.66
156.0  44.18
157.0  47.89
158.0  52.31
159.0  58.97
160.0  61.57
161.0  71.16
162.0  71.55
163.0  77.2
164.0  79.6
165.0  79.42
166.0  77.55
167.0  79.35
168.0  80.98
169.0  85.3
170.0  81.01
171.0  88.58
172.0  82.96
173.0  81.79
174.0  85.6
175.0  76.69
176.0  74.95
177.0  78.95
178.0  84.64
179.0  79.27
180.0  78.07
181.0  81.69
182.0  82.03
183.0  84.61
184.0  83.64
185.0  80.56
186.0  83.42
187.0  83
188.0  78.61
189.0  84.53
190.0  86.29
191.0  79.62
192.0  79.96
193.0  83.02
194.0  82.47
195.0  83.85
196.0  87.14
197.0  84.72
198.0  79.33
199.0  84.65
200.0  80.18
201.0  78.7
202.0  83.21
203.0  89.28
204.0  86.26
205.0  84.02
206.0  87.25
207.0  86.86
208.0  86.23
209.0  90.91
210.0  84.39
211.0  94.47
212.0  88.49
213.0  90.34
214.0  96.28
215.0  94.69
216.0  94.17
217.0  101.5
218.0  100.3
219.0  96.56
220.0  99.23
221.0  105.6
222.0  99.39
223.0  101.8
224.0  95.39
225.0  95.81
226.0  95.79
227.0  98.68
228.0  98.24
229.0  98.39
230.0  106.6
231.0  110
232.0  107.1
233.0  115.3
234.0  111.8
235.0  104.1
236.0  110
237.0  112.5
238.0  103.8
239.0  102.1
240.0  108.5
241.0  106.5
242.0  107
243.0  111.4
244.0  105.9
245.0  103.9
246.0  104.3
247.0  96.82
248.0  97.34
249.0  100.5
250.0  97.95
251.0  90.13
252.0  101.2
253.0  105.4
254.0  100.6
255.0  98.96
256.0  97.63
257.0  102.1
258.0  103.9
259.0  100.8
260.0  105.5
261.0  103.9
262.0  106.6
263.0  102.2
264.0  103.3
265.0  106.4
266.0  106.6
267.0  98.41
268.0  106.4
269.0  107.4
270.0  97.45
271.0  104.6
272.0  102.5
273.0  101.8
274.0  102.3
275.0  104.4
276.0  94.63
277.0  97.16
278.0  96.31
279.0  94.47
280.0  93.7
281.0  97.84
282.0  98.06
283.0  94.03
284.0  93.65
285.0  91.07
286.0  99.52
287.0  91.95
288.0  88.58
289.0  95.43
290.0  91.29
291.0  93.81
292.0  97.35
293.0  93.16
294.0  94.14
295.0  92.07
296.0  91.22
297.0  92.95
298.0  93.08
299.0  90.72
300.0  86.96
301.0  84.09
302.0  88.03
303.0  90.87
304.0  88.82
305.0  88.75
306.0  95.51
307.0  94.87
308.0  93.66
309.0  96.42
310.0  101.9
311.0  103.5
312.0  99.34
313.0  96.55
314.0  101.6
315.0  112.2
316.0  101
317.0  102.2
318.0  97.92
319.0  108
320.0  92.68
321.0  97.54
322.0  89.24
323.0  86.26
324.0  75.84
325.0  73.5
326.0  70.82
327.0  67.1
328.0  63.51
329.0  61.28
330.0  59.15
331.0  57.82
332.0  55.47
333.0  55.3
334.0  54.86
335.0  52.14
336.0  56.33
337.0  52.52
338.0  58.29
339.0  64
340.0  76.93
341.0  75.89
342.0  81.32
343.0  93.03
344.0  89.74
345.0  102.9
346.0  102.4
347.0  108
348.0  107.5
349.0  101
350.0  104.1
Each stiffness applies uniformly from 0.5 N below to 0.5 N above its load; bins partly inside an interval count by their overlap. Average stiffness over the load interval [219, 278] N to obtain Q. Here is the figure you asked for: 103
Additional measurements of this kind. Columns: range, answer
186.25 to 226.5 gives 89.1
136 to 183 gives 72.5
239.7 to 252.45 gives 102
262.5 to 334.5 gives 91.6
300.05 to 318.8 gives 96.5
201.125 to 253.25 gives 98.7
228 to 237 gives 108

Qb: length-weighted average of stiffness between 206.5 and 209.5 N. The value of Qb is 88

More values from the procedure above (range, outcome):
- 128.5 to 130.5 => 87.3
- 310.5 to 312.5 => 101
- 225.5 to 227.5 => 97.2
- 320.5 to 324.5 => 87.2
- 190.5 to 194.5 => 81.3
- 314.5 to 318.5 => 103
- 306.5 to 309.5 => 95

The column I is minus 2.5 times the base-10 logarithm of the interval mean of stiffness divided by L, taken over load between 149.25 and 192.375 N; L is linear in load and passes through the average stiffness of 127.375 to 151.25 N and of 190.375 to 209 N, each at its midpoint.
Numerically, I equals 0.136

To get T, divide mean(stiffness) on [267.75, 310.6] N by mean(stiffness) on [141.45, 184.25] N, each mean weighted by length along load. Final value 1.3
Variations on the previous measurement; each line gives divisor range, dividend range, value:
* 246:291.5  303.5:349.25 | 0.85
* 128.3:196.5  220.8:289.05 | 1.33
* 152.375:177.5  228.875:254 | 1.51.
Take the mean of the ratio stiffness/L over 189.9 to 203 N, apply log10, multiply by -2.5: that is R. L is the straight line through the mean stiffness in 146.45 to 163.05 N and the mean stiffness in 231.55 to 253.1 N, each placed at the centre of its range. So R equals -0.05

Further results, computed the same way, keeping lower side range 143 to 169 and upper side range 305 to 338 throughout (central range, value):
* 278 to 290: -0.21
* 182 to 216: -0.24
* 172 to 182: -0.21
